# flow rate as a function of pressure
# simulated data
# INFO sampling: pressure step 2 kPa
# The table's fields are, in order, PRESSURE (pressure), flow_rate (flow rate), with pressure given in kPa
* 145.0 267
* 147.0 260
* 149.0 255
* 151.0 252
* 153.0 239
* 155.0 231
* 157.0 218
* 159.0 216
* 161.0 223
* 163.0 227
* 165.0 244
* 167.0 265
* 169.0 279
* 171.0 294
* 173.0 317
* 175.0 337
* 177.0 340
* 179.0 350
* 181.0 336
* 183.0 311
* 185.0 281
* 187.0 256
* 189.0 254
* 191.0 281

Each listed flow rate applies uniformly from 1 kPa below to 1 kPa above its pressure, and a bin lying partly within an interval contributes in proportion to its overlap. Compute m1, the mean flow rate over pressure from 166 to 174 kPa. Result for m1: 289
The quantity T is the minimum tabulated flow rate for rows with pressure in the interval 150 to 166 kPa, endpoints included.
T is 216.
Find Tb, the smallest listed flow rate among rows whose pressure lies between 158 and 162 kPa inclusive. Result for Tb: 216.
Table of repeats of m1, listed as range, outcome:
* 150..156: 241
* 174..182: 341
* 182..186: 296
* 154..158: 224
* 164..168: 254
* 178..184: 332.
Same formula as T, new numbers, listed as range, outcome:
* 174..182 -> 336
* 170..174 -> 294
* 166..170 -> 265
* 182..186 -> 281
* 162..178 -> 227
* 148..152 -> 252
